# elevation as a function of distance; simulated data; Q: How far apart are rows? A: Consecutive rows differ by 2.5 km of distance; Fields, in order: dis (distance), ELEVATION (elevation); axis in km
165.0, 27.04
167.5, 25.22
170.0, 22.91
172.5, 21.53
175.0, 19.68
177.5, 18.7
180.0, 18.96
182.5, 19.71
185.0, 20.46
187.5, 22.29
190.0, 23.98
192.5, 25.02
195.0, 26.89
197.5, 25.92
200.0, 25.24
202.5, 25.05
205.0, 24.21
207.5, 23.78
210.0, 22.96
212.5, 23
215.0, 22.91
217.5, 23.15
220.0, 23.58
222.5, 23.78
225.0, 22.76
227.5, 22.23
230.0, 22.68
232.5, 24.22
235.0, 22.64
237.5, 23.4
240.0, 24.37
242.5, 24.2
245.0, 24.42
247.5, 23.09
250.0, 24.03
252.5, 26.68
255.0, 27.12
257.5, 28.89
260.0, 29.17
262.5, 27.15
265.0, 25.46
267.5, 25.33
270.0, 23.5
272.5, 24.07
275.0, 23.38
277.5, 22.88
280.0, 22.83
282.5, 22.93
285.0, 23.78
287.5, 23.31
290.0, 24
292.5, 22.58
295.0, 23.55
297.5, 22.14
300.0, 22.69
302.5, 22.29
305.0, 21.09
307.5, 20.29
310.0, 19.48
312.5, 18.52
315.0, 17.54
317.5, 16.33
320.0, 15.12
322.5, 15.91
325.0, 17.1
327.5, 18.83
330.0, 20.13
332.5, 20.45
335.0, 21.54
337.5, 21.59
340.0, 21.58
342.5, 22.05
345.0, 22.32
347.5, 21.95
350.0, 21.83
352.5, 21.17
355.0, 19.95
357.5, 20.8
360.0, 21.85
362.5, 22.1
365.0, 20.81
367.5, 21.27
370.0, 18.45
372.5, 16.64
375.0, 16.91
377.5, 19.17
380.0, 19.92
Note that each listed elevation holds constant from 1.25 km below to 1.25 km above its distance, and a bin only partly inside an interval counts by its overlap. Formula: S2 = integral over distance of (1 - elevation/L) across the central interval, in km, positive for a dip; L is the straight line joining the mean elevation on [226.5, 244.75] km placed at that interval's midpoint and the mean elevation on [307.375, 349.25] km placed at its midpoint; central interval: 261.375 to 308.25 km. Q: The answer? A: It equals -4.4 km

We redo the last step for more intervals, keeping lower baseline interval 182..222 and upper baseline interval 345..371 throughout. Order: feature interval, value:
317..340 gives 3.0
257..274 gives -2.6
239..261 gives -2.7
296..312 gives 0.6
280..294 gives -0.6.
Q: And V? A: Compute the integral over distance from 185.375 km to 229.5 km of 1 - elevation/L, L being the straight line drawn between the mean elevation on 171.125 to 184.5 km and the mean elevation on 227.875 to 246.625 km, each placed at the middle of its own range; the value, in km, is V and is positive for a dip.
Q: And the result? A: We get -4.5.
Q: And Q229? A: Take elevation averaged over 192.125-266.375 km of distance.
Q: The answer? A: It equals 24.6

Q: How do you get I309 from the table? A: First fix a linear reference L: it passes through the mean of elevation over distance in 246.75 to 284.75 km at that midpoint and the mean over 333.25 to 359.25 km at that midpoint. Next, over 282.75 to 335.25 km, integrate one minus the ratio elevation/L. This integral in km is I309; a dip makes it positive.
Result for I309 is 6.4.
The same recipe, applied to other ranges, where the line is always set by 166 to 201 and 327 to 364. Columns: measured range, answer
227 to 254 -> -2.1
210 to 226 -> -0.6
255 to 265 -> -2.7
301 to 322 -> 2.7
